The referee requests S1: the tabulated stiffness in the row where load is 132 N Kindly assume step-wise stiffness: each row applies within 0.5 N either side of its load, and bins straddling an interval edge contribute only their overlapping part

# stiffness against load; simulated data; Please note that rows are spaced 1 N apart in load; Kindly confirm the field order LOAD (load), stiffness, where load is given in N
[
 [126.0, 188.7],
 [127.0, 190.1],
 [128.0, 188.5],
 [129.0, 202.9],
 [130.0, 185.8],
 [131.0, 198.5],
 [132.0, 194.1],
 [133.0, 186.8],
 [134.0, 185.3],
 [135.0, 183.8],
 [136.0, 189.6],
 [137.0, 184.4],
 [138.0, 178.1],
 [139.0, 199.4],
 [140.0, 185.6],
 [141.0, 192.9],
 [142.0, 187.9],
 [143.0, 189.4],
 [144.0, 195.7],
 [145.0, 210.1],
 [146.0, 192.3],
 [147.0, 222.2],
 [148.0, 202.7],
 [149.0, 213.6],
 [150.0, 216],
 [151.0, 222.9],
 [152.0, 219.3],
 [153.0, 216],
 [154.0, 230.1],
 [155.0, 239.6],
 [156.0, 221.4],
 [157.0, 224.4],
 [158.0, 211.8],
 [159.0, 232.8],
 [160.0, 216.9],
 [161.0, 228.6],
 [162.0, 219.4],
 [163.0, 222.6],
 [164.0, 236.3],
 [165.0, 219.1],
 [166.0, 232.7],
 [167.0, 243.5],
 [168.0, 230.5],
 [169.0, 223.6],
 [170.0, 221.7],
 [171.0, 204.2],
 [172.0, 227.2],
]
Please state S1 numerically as 194.1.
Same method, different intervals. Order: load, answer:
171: 204.2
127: 190.1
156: 221.4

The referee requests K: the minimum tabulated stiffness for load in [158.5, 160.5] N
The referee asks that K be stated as 216.9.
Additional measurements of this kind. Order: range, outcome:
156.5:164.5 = 211.8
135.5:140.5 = 178.1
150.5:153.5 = 216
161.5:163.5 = 219.4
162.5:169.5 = 219.1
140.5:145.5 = 187.9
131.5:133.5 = 186.8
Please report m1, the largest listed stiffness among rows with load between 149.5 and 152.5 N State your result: 222.9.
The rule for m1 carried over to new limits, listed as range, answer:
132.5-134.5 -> 186.8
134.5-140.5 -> 199.4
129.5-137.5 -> 198.5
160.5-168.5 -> 243.5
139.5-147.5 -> 222.2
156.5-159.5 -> 232.8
